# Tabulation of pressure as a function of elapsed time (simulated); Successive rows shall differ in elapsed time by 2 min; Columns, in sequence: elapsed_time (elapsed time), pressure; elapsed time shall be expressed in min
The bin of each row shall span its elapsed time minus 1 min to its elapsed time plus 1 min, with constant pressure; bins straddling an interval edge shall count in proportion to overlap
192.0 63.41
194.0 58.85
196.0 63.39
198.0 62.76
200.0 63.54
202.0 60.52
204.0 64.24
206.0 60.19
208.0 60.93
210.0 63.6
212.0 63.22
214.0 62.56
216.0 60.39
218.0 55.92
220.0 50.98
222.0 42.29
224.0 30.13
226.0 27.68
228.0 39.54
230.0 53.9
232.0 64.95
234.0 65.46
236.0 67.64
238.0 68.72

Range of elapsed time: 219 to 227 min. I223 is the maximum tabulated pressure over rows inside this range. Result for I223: 50.98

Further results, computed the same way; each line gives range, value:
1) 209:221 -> 63.6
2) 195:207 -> 64.24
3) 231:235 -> 65.46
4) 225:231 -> 53.9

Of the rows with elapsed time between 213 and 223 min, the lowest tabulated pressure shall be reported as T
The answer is 42.29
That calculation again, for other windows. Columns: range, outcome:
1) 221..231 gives 27.68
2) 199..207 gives 60.19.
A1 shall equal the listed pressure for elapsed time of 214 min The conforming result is 62.56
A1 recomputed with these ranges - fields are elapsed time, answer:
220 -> 50.98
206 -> 60.19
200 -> 63.54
